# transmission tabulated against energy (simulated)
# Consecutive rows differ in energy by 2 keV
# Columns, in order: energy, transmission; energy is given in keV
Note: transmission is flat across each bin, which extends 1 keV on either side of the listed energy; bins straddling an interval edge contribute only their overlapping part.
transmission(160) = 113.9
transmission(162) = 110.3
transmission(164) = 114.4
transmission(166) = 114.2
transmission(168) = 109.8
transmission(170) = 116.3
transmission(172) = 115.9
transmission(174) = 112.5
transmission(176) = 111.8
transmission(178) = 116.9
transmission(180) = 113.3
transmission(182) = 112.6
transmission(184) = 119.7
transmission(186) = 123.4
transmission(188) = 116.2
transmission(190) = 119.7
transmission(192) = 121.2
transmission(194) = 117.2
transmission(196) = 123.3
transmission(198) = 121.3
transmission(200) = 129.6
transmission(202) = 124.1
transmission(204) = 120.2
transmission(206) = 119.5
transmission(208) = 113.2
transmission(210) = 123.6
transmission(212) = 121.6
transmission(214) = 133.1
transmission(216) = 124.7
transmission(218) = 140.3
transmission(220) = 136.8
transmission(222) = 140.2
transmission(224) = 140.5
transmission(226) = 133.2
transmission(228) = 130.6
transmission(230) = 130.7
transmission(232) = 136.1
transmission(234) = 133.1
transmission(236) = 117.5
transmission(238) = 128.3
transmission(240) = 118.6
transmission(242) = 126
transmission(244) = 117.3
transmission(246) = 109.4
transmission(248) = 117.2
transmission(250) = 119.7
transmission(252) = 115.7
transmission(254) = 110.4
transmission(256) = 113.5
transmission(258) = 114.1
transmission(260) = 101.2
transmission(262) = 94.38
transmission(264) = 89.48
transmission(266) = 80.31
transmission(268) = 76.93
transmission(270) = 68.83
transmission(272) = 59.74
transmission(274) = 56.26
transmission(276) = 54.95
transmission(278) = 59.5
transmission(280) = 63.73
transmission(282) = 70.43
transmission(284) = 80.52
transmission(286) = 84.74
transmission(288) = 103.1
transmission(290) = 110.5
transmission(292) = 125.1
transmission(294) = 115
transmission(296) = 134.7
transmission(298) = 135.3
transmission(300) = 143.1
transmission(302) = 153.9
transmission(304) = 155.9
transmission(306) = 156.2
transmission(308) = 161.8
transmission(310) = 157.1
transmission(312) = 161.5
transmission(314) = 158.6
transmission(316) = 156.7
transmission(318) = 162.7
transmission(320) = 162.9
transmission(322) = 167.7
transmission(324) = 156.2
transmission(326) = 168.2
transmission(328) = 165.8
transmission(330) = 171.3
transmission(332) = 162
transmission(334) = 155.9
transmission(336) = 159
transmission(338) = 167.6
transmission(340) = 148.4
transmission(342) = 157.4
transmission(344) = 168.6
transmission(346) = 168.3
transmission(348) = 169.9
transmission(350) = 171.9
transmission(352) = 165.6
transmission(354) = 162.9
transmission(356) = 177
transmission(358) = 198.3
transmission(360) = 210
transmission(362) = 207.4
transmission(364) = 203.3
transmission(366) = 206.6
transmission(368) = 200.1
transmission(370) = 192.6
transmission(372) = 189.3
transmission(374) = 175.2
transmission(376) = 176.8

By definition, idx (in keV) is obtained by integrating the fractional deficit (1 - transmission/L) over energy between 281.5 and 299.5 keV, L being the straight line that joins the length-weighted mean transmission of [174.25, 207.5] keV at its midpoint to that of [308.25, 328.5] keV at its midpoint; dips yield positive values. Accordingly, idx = 5.2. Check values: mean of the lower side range 119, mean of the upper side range 162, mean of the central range 109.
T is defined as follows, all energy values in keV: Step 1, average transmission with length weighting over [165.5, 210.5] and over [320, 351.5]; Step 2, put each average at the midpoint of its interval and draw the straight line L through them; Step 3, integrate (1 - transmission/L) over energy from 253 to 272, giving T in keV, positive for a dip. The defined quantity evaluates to 6.5 keV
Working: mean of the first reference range 118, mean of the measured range 92.5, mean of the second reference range 164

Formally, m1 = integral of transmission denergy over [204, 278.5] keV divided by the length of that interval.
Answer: 111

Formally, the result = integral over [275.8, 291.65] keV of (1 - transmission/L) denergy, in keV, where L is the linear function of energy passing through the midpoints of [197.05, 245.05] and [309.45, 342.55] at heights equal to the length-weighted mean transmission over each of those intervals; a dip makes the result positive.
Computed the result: 7.1 keV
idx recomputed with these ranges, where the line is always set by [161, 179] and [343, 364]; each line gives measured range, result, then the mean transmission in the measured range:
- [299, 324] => 1.1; 158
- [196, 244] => 1.5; 128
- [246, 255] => 1.8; 115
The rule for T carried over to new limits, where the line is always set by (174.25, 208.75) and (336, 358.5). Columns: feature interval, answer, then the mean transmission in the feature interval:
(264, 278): 7.4 keV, 67.4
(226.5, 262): 4.1 keV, 119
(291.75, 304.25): 1.2 keV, 137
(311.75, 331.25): -0.4 keV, 163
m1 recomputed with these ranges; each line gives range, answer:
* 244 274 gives 97.2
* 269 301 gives 91.6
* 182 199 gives 120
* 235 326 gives 117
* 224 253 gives 124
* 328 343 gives 161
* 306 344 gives 161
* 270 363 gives 142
